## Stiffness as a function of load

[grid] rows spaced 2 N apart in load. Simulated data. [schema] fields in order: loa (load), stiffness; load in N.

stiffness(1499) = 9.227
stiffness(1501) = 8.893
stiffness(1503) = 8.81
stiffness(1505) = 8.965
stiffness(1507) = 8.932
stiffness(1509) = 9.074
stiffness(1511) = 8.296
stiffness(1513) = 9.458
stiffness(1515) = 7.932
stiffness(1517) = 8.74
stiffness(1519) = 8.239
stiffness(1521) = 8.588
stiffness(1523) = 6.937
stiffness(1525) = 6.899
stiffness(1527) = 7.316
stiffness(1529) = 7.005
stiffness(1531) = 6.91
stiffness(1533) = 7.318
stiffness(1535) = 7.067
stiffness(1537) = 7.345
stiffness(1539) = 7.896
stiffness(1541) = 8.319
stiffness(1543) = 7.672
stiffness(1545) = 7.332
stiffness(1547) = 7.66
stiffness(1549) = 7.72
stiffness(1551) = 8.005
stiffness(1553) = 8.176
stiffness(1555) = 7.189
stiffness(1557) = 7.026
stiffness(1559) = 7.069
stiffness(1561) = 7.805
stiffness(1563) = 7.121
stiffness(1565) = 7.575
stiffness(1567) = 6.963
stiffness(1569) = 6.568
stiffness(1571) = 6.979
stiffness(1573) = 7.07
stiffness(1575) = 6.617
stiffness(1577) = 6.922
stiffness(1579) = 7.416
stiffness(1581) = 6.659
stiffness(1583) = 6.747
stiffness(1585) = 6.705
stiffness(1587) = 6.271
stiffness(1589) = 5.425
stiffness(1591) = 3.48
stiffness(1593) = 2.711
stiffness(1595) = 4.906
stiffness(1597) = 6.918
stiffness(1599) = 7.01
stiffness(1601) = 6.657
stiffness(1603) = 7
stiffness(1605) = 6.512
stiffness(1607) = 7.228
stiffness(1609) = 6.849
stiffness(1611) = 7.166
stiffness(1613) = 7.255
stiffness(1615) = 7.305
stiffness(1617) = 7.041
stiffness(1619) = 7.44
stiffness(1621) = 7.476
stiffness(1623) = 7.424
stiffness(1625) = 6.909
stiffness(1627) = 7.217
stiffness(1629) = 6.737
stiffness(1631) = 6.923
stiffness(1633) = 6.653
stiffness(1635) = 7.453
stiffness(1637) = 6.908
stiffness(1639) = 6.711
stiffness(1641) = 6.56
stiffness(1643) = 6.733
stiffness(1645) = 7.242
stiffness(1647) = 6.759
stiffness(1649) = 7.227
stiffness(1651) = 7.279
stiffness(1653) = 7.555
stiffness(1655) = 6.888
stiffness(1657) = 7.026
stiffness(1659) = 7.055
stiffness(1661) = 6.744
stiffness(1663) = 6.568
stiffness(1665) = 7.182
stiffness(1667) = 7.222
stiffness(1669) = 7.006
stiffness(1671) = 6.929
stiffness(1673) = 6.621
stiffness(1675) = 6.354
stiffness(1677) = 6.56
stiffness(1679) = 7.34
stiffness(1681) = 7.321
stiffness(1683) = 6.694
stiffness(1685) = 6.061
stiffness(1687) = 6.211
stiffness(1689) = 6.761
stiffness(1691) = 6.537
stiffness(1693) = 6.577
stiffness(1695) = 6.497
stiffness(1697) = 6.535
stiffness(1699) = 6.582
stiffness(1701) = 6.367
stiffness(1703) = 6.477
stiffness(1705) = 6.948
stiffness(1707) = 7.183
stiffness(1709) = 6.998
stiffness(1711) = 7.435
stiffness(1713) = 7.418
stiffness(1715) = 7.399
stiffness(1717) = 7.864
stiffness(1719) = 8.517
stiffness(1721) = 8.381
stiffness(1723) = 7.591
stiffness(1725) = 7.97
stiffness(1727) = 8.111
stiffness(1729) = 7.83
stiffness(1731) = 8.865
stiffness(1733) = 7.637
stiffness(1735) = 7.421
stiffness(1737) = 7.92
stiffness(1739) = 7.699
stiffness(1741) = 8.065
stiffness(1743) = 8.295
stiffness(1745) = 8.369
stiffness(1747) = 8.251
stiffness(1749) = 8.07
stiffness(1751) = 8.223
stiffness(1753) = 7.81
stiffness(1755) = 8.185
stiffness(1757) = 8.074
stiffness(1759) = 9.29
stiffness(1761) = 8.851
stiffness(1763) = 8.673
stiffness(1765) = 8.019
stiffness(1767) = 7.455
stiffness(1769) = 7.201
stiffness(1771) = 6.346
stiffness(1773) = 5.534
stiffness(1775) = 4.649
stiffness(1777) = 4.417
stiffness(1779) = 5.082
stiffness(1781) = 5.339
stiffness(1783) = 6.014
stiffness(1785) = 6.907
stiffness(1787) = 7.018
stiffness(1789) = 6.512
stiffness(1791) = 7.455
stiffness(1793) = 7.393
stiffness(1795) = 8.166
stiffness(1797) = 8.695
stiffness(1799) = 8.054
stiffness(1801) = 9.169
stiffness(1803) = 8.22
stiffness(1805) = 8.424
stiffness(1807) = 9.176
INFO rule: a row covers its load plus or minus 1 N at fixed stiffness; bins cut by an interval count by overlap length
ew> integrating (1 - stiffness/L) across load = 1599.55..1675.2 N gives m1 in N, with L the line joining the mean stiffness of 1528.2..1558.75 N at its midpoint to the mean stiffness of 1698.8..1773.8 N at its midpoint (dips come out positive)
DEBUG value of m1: 6.10 N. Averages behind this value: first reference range 7.5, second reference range 7.74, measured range 7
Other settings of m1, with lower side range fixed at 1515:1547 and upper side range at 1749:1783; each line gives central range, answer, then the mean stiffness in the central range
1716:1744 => -3.38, 8.01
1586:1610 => 4.91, 5.91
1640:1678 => 2.00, 6.92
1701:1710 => 0.45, 6.84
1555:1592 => 3.91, 6.7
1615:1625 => 0.13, 7.3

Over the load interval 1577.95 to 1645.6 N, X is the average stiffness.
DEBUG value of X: 6.63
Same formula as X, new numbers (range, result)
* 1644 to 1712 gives 6.85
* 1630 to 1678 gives 6.92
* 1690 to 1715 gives 6.82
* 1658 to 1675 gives 6.88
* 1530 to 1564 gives 7.51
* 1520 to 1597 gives 6.93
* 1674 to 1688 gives 6.65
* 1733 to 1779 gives 7.53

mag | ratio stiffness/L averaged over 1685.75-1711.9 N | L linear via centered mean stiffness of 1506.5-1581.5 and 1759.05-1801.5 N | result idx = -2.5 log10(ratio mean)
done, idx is 0.08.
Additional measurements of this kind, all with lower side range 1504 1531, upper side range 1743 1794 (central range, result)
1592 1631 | 0.16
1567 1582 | 0.15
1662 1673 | 0.09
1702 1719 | 0.02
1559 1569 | 0.10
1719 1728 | -0.10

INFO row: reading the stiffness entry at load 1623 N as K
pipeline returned 7.424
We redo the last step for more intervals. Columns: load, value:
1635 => 7.453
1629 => 6.737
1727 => 8.111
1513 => 9.458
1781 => 5.339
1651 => 7.279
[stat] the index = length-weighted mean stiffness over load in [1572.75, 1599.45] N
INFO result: 6.01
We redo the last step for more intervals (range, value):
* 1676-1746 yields 7.33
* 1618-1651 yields 7.03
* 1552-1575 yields 7.2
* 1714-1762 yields 8.11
